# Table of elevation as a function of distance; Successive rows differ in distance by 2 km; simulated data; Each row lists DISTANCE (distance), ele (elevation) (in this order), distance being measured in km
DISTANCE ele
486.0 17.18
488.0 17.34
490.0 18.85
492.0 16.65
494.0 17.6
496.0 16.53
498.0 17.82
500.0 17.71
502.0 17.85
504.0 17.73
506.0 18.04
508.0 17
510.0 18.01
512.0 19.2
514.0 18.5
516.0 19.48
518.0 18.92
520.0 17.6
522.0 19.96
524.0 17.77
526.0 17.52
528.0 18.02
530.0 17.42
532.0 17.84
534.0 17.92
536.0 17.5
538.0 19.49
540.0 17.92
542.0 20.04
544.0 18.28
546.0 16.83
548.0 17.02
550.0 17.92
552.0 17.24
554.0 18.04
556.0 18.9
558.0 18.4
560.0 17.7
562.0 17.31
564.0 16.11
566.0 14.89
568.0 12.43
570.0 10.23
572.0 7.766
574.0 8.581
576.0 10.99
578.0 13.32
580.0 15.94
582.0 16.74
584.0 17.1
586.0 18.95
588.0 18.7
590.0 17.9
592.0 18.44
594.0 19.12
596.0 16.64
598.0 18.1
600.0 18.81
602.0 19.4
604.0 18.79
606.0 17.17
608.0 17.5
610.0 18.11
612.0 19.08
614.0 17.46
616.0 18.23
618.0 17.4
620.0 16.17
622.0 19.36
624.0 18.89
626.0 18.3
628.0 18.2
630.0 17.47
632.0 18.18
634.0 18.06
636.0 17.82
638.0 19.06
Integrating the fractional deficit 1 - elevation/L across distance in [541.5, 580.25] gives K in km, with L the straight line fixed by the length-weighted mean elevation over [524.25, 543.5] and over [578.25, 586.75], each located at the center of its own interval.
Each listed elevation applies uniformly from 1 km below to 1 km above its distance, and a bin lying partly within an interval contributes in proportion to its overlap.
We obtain 4.72 km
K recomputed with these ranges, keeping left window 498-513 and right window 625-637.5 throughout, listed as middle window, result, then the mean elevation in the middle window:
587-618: -0.3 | 18.2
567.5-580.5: 5.0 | 11.1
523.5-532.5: 0.1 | 17.7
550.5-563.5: 0.1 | 17.9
